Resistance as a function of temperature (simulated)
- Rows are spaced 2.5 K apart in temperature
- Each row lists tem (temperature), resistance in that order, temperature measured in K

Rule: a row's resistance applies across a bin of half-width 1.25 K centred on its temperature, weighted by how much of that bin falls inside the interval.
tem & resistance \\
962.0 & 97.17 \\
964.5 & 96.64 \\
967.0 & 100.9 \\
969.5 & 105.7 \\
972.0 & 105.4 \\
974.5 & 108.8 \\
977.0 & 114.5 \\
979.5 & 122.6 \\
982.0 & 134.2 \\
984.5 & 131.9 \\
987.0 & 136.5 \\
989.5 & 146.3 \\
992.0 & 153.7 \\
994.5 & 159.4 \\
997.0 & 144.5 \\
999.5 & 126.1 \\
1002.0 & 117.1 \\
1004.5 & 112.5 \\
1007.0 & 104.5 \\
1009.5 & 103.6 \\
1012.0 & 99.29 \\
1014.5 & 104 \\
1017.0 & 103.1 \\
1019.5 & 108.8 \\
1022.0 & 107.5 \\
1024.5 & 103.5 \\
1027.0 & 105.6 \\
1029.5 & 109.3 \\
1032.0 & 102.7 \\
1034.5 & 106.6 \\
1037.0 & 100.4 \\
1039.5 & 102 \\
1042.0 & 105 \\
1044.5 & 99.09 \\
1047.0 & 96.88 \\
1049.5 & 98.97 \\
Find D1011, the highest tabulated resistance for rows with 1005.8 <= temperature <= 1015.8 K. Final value 104.5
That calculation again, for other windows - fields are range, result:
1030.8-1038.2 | 106.6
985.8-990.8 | 146.3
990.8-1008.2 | 159.4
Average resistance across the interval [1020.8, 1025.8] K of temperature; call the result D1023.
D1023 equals 105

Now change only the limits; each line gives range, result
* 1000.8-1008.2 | 111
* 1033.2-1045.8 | 103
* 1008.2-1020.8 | 104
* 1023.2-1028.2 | 105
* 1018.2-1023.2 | 108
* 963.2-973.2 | 102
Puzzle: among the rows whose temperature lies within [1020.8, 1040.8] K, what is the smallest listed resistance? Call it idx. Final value 100.4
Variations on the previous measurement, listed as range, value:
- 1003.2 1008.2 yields 104.5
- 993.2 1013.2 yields 99.29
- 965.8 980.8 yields 100.9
